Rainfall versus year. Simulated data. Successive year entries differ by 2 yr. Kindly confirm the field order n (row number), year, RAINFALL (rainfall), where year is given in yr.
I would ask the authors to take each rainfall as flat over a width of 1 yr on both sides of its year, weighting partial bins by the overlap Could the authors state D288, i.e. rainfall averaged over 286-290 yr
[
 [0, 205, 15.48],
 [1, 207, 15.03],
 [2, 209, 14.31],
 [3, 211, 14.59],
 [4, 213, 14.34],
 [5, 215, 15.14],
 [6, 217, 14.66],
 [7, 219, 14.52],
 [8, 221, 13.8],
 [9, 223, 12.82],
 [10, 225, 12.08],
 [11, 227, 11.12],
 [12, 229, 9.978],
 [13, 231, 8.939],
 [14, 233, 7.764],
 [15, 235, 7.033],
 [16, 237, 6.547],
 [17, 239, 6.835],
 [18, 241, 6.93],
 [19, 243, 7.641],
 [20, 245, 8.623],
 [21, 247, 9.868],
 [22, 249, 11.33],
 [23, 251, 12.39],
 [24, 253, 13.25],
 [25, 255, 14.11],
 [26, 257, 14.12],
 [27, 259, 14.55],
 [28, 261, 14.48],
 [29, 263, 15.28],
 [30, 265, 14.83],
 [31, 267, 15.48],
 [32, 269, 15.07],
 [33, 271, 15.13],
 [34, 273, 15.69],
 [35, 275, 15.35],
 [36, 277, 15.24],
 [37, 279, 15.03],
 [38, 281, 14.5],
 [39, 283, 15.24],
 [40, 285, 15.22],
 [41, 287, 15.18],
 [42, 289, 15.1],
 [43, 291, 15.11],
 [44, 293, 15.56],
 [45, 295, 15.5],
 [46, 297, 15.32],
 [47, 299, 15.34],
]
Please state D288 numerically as 15.1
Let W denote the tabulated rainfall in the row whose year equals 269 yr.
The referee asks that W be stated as 15.07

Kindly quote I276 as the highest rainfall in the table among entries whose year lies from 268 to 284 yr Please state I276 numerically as 15.69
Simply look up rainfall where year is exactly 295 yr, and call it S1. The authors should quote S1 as 15.5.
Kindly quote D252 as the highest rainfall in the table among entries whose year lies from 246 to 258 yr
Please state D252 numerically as 14.12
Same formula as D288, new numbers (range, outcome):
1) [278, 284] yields 14.9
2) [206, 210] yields 14.7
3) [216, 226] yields 13.6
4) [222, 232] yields 11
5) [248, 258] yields 13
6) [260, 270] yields 15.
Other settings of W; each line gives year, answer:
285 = 15.22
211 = 14.59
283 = 15.24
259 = 14.55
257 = 14.12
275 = 15.35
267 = 15.48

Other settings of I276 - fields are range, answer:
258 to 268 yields 15.48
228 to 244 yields 9.978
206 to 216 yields 15.14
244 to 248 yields 9.868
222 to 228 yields 12.82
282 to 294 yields 15.56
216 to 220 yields 14.66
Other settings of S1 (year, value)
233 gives 7.764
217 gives 14.66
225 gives 12.08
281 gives 14.5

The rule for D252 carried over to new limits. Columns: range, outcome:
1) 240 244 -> 7.641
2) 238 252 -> 12.39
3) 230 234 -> 8.939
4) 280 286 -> 15.24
